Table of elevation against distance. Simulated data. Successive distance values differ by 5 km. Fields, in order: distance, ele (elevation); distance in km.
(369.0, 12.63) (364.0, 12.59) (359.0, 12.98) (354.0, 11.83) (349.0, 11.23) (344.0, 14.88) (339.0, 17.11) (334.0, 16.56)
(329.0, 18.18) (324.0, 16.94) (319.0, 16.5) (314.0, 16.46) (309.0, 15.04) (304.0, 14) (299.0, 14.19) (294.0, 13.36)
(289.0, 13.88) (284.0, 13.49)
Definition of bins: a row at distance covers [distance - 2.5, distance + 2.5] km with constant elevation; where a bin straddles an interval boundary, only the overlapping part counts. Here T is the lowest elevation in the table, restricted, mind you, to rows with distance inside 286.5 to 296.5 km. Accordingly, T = 13.36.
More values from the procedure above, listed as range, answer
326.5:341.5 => 16.56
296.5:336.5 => 14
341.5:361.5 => 11.23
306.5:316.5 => 15.04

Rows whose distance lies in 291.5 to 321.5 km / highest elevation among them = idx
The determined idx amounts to 16.5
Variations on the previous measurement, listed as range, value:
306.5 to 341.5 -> 18.18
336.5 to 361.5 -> 17.11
